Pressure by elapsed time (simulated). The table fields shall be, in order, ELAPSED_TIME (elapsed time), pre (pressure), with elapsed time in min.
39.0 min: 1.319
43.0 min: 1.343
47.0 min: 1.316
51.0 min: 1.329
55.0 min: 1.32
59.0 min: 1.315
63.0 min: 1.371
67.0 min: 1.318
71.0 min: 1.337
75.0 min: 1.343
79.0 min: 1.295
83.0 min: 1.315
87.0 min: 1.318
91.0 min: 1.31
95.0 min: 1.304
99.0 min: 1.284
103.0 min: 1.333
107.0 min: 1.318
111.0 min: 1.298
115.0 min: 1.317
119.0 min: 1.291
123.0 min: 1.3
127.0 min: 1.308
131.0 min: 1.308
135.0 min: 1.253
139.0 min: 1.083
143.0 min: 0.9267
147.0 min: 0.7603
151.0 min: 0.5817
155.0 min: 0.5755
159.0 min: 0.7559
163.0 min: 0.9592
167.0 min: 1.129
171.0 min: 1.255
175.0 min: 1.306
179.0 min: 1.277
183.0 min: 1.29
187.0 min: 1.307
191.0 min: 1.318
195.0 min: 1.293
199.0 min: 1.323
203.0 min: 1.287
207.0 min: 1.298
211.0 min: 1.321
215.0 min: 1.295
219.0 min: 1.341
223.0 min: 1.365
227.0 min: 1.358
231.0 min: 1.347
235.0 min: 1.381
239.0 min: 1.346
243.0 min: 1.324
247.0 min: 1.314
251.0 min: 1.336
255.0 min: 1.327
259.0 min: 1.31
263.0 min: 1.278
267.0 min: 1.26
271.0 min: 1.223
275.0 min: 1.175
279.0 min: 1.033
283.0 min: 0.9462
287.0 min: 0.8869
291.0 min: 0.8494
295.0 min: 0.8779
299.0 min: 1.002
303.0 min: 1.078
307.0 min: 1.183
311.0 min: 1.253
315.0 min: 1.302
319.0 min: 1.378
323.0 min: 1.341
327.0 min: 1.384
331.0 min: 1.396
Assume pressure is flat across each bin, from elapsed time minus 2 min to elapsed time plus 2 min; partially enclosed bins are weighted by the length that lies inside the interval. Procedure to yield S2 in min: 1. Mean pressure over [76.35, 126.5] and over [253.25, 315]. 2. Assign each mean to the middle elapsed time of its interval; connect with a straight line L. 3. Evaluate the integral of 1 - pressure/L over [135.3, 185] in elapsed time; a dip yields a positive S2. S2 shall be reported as 9.7 min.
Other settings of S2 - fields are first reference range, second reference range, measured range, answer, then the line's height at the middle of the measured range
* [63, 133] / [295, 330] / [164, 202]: 0.2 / 1.28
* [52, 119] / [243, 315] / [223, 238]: -2.2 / 1.19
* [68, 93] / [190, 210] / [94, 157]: 8.5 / 1.31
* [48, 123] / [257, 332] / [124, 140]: 0.4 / 1.28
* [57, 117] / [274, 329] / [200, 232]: -3.4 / 1.2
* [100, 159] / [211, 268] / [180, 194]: -0.9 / 1.22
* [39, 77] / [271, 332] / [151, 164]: 5.5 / 1.25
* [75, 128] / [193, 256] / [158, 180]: 3.3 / 1.32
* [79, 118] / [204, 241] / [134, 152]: 5.4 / 1.32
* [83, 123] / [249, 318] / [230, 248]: -2.5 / 1.18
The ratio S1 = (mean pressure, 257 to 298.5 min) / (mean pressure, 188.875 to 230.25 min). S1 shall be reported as 0.8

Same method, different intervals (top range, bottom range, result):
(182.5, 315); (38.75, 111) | 0.93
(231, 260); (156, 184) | 1.20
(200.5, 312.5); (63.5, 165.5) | 1.04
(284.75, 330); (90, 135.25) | 0.88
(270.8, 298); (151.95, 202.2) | 0.86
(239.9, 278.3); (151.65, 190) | 1.18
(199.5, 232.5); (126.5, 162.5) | 1.42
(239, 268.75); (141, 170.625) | 1.57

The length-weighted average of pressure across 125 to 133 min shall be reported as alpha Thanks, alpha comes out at 1.31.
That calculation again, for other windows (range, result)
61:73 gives 1.34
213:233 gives 1.34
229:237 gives 1.36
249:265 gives 1.31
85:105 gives 1.31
